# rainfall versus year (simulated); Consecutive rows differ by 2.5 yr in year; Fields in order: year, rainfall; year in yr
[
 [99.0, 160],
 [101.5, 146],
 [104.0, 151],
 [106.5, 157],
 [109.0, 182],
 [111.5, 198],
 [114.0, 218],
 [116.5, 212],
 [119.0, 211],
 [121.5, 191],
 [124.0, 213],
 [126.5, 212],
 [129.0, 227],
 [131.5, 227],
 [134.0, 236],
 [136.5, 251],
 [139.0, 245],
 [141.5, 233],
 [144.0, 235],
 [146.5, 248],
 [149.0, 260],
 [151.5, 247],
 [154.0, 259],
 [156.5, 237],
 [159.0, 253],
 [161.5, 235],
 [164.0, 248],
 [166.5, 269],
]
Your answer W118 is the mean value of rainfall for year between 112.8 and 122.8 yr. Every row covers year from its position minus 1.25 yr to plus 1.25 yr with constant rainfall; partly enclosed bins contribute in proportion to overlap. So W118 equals 208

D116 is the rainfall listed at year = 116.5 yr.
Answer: 212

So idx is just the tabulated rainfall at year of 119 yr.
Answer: 211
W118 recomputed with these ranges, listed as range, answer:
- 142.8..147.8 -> 242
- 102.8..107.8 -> 154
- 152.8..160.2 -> 250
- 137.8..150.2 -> 244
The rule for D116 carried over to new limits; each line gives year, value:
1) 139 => 245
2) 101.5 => 146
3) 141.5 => 233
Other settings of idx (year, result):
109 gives 182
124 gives 213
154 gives 259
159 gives 253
